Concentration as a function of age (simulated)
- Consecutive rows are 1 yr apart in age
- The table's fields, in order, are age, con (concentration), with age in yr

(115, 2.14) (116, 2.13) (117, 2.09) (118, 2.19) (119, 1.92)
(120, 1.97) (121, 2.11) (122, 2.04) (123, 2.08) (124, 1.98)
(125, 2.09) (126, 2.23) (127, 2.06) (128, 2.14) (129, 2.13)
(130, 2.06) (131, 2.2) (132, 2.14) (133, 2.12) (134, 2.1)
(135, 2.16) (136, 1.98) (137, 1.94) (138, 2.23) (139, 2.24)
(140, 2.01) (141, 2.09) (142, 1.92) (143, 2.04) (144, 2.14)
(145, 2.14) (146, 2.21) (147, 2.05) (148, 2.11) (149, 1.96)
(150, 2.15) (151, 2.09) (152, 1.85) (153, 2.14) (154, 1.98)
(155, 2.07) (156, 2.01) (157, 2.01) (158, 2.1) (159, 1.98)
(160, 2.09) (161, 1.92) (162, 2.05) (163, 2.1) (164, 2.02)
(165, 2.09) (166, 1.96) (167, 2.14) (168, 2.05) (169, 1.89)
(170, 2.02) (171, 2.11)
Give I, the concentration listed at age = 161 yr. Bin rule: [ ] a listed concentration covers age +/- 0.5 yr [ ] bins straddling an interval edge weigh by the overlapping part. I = 1.92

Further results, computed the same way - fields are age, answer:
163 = 2.1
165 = 2.09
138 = 2.23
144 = 2.14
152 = 1.85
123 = 2.08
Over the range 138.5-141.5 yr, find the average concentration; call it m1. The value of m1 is 2.11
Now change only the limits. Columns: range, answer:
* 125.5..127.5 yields 2.15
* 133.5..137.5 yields 2.04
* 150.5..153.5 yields 2.03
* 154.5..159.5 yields 2.03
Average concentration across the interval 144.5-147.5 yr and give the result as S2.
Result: 2.13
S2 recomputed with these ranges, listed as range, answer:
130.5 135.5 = 2.14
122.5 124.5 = 2.03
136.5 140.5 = 2.1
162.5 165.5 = 2.07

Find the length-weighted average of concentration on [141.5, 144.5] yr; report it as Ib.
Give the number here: 2.03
